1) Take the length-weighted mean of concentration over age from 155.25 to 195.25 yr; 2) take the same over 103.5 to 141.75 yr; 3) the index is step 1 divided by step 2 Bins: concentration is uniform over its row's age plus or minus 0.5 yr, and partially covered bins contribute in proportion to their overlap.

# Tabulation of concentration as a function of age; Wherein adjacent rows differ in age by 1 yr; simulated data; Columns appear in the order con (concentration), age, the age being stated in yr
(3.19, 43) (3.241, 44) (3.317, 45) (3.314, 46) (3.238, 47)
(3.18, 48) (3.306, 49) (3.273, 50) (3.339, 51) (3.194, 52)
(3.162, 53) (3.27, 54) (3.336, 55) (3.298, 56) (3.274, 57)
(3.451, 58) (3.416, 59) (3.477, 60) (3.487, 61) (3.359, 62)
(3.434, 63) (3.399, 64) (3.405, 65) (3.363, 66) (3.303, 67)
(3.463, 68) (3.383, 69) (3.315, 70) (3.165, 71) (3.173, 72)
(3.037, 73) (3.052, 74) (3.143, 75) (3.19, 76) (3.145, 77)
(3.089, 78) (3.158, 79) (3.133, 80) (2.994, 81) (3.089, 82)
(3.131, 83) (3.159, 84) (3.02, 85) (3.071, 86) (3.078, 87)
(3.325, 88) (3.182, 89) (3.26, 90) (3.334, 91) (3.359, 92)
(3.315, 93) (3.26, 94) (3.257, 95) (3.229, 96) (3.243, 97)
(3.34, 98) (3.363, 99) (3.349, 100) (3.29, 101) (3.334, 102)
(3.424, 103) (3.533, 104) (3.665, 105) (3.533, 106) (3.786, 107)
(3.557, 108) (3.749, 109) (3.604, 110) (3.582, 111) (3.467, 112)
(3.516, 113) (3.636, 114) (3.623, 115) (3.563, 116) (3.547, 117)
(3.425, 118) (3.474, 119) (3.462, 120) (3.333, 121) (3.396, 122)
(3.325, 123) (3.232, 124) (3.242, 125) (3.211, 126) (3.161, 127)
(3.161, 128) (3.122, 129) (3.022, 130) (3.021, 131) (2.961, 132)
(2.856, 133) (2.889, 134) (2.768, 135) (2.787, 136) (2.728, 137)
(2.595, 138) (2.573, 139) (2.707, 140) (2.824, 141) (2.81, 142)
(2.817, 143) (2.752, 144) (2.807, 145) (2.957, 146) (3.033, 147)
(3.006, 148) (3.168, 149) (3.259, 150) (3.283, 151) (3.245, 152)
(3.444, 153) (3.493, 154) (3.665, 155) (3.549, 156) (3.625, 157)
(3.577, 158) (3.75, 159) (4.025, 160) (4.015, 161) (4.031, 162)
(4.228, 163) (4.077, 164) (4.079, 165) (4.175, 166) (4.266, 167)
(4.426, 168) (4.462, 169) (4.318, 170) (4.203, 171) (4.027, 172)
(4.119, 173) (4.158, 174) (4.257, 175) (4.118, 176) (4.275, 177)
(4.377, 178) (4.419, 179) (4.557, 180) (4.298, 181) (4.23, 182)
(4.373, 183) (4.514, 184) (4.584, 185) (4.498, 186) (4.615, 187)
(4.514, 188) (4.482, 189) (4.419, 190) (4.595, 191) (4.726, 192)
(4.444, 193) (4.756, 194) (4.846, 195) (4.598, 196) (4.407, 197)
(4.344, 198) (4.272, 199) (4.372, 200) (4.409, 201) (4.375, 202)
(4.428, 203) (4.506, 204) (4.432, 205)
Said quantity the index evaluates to 1.3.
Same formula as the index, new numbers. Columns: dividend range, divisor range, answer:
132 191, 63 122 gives 1.12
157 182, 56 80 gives 1.27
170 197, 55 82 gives 1.35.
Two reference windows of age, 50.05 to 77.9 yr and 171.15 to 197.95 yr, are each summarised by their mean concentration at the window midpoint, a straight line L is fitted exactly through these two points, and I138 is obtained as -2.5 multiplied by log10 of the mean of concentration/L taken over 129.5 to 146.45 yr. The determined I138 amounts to 0.38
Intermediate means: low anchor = 3.29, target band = 2.82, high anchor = 4.43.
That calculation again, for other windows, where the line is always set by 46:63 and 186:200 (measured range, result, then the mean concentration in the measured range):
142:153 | 0.33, 3.04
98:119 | 0.08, 3.52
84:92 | 0.13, 3.19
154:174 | 0.07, 4.02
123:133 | 0.26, 3.12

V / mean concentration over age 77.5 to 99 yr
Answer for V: 3.2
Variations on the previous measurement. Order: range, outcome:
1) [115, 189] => 3.61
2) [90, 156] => 3.24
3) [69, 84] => 3.14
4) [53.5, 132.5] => 3.32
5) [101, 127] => 3.48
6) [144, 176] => 3.76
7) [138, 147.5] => 2.8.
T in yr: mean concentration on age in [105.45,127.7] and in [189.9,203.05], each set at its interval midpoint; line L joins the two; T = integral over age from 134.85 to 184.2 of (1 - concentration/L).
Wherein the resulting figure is 4.7 yr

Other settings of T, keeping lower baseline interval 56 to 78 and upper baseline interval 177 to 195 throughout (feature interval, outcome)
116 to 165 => 9.6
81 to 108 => 2.1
